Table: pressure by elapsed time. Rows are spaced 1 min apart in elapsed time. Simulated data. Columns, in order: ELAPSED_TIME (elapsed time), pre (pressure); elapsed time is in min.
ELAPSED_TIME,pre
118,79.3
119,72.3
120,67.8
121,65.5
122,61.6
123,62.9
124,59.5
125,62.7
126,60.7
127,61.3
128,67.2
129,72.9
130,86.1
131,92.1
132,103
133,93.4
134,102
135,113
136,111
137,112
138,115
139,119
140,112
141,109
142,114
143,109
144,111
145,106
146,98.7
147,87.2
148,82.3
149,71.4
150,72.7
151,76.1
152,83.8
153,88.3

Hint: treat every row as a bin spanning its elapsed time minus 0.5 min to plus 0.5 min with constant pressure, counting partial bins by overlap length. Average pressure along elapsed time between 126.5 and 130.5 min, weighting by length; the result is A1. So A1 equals 71.9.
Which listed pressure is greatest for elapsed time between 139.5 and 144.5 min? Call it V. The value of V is 114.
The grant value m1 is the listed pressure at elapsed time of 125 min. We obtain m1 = 62.7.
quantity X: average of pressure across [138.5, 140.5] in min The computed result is 116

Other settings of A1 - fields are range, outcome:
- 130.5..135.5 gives 101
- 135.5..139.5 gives 114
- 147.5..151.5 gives 75.6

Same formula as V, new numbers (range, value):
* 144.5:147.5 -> 106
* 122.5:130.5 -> 86.1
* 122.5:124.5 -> 62.9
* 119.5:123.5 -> 67.8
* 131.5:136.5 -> 113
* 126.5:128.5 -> 67.2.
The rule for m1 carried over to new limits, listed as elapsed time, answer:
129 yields 72.9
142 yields 114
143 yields 109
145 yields 106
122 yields 61.6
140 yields 112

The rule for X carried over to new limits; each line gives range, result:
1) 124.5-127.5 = 61.6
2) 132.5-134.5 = 97.7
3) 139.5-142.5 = 112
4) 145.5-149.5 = 84.9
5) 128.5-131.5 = 83.7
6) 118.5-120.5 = 70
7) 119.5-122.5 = 65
